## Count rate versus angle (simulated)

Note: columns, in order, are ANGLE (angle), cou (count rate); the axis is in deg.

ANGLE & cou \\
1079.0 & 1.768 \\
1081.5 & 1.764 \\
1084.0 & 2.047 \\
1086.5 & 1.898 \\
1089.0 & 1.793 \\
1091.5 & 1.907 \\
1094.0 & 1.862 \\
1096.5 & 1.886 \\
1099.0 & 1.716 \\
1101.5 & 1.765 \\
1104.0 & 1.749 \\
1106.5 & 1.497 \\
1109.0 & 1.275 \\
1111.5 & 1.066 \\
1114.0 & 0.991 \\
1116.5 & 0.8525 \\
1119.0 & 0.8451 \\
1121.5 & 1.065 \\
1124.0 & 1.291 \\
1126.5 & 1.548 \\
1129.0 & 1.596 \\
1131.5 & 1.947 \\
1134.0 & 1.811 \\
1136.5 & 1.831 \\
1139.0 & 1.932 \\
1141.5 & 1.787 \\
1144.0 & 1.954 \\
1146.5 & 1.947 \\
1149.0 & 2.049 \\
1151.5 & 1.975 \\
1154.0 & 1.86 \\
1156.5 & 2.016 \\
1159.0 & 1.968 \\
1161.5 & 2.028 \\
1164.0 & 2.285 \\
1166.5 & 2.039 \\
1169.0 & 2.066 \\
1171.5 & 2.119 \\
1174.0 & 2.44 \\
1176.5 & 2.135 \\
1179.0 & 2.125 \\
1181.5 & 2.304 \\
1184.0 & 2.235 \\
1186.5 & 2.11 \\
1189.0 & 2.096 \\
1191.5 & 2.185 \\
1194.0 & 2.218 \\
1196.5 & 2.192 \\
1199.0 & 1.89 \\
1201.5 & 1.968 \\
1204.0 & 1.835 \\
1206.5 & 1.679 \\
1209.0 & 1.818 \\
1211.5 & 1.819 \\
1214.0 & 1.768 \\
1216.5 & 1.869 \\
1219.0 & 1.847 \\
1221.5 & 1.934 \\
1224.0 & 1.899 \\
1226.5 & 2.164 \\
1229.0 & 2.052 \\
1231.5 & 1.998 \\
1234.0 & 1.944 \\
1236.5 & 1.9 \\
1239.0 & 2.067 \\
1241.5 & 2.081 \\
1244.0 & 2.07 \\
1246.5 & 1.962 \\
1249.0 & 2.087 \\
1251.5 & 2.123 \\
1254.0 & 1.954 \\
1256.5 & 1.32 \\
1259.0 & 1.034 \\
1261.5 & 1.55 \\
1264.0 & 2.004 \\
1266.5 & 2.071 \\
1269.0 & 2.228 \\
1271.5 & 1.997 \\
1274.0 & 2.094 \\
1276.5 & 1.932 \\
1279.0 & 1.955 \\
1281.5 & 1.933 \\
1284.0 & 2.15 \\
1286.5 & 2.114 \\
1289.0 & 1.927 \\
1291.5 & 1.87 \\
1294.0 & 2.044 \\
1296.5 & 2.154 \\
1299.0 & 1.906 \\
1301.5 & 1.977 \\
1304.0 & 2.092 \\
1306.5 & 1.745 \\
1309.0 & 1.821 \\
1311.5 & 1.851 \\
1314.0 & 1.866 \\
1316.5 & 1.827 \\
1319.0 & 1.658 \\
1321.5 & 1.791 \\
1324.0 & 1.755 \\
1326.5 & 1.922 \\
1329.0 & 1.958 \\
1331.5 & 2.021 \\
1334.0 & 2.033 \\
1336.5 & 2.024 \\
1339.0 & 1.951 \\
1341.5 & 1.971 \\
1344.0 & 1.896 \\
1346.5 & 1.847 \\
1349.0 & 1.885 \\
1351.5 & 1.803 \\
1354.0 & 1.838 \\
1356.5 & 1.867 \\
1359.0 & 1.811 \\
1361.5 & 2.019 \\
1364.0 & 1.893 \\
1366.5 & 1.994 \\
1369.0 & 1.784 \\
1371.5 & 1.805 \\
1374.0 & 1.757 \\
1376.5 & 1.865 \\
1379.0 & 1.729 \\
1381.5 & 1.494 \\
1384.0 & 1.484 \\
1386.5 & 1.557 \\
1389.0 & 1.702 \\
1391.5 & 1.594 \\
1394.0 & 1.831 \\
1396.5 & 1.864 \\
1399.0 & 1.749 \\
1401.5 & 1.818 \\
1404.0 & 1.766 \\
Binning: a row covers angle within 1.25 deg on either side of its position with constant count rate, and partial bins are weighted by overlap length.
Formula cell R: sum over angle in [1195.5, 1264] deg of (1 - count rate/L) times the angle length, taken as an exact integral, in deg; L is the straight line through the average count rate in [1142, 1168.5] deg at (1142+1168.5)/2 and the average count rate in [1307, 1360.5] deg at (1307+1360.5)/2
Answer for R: 2.4 deg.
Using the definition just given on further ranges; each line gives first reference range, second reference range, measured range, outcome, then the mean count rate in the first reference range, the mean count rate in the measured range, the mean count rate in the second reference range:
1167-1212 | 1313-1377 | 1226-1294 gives 1.3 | 2.07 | 1.95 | 1.88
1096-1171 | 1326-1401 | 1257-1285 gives -1.8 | 1.69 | 1.89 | 1.83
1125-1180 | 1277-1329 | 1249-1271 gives 1.4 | 1.97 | 1.81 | 1.92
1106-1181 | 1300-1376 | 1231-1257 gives -2.2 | 1.75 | 1.97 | 1.88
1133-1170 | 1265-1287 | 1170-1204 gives -2.6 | 1.97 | 2.14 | 2.05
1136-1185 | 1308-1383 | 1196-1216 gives 1.5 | 2.06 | 1.86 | 1.86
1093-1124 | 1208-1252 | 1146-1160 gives -3.4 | 1.37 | 1.97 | 1.96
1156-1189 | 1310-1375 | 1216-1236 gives 0.9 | 2.14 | 1.96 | 1.88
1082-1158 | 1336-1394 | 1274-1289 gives -2.2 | 1.66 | 2.02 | 1.81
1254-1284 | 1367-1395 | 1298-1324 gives -0.8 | 1.85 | 1.85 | 1.7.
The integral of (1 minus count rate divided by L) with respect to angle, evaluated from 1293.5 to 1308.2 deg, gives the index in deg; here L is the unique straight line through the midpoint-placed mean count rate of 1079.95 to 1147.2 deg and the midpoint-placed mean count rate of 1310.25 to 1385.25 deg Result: -1.46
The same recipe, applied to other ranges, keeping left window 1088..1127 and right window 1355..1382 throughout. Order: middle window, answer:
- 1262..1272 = -2.2 deg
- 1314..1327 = -0.2 deg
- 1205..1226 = -3.1 deg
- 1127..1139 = -2.6 deg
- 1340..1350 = -0.6 deg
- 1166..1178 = -4.9 deg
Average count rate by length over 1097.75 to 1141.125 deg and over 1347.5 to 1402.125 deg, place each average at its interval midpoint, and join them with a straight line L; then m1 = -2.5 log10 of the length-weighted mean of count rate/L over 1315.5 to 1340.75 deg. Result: -0.105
